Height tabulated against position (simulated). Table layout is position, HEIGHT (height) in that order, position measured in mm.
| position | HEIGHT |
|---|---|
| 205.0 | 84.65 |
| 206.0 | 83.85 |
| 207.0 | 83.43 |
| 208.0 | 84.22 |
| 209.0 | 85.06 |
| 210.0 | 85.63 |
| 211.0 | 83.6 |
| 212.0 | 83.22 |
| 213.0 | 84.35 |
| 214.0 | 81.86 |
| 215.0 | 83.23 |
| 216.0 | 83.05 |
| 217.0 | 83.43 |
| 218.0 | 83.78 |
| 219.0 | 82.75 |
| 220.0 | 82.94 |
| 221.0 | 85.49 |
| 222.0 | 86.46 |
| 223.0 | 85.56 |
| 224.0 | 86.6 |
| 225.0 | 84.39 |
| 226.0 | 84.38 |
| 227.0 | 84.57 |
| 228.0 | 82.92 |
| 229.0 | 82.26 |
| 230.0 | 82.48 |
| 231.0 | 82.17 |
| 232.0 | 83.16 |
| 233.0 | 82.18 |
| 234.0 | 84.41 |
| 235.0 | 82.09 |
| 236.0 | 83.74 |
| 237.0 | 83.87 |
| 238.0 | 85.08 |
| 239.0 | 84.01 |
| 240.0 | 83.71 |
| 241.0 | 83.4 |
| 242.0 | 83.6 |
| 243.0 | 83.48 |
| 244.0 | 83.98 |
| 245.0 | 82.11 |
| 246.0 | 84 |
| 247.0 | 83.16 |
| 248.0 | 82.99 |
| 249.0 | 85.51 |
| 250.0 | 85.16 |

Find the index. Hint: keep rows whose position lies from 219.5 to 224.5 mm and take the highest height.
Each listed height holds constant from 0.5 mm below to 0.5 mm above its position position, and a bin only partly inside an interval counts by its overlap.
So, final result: 86.6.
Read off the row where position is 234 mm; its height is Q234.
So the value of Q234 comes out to 84.41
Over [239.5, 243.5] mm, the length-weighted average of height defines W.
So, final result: 83.5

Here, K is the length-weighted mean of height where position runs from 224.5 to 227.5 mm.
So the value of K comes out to 84.4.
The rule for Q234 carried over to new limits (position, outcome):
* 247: 83.16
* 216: 83.05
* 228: 82.92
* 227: 84.57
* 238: 85.08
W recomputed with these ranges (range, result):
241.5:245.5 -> 83.3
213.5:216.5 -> 82.7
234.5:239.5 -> 83.8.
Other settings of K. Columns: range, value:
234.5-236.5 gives 82.9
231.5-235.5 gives 83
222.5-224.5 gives 86.1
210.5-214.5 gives 83.3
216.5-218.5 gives 83.6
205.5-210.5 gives 84.4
